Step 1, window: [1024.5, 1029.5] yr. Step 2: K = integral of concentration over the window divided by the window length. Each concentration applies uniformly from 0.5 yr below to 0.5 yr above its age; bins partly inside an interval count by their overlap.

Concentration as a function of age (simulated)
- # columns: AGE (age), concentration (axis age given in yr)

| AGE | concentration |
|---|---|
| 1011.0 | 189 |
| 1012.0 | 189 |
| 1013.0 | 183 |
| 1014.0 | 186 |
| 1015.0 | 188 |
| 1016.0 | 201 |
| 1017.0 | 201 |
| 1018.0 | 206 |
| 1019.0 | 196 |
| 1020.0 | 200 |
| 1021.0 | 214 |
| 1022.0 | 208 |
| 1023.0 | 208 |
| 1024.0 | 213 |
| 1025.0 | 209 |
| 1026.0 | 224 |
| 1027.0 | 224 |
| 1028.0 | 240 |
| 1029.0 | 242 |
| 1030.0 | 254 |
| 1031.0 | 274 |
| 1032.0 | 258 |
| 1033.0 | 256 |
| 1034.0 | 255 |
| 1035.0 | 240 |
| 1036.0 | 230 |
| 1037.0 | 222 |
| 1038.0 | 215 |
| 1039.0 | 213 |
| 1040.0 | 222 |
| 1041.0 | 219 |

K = 228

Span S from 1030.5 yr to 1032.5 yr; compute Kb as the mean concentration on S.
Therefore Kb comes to 266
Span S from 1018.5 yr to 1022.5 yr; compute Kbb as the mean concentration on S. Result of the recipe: 204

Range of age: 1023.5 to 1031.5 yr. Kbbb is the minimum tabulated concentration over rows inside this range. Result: 209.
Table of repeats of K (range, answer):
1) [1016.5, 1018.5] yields 204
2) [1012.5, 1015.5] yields 186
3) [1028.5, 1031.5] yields 257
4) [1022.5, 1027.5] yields 216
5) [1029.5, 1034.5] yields 259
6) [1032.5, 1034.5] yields 256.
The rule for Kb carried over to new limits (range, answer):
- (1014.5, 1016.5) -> 194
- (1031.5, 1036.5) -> 248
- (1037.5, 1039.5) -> 214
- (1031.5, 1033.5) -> 257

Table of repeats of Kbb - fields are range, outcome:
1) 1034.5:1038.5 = 227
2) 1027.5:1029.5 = 241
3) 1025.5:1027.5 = 224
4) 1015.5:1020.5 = 201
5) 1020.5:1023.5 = 210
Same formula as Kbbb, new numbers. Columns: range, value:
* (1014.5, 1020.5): 188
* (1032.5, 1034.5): 255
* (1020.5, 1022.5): 208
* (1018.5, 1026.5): 196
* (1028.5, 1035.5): 240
